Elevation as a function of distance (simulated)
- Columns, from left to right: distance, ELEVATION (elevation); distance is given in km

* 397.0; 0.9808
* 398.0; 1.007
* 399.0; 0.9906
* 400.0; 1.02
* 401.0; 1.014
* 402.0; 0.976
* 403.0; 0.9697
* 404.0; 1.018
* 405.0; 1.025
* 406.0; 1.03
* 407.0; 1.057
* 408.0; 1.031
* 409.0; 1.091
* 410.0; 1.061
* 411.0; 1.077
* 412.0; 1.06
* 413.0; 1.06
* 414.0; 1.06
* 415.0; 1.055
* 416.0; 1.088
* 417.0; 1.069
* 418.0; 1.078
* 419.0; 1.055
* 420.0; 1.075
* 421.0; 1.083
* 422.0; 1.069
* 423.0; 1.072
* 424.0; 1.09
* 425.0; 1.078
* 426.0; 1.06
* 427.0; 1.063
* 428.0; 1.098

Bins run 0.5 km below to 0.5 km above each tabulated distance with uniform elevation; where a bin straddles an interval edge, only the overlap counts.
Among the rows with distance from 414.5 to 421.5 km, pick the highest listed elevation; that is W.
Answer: 1.088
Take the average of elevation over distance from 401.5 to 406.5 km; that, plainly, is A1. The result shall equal 1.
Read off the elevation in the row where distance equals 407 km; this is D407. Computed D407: 1.057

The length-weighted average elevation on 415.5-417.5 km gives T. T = 1.08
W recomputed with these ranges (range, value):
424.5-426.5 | 1.078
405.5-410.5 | 1.091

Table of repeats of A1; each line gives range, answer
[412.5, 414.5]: 1.06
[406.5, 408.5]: 1.04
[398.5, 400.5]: 1.01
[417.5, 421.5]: 1.07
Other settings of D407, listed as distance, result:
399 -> 0.9906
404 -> 1.018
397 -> 0.9808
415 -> 1.055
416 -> 1.088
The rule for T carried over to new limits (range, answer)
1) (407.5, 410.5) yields 1.06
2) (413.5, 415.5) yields 1.06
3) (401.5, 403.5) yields 0.973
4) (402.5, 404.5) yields 0.994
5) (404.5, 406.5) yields 1.03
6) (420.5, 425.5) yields 1.08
